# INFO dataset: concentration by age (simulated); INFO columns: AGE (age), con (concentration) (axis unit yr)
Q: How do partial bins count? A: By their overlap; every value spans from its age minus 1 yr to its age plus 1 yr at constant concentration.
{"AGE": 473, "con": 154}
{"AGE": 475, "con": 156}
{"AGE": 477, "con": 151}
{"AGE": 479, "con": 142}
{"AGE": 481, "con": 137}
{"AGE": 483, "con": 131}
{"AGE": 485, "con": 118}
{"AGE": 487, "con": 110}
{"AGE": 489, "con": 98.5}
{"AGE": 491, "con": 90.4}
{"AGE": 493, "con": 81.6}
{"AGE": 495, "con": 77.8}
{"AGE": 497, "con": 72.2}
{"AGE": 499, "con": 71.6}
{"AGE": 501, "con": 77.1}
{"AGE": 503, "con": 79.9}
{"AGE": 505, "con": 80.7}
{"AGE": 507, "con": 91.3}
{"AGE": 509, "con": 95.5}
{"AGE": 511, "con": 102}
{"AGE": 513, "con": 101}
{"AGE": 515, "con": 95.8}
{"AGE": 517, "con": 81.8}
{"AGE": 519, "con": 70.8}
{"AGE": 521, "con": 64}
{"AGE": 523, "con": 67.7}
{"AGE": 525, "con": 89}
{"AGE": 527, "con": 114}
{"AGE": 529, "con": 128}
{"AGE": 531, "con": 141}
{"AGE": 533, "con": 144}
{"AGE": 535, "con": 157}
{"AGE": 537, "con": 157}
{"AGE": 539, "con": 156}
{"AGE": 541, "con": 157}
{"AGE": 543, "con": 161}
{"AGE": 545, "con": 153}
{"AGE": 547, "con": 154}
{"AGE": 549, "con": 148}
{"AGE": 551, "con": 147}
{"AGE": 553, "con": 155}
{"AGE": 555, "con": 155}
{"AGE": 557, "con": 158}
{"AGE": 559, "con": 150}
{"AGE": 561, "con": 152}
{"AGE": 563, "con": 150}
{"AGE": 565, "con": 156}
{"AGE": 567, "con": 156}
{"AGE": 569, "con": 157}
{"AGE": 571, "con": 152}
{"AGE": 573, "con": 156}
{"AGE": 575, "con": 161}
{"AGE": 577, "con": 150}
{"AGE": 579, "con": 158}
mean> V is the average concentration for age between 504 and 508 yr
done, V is 86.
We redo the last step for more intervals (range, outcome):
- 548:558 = 153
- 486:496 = 91.7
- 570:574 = 154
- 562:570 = 155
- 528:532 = 134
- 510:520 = 90.3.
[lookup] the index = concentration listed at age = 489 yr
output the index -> 98.5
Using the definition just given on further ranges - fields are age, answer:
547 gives 154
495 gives 77.8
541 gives 157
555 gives 155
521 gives 64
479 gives 142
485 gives 118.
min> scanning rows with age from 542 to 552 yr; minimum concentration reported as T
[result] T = 147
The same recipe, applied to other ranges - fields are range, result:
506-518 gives 81.8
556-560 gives 150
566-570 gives 156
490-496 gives 77.8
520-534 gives 64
